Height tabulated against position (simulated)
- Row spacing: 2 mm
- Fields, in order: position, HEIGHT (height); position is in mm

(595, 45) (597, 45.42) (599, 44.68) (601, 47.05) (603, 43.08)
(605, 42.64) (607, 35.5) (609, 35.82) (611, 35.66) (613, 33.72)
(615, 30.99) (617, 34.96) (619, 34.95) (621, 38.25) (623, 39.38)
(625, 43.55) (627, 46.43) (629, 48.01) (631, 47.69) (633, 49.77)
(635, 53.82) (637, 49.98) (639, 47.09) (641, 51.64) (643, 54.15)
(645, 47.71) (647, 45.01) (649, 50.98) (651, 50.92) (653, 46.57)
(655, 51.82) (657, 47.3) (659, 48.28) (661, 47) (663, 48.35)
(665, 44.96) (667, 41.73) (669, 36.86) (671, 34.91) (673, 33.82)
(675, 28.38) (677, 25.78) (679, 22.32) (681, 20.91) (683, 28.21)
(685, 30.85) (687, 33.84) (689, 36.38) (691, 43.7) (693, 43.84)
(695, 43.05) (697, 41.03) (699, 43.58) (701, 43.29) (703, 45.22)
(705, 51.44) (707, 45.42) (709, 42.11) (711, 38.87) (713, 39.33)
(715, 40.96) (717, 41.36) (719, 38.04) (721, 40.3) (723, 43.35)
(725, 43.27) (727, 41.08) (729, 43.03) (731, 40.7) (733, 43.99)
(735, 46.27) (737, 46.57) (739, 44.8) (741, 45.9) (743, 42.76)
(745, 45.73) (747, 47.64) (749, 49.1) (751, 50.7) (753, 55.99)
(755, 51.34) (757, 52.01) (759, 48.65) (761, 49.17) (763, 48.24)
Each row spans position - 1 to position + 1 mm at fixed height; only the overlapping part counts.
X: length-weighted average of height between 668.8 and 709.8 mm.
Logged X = 36.9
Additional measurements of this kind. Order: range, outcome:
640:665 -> 49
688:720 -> 42.4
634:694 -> 41.6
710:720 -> 39.7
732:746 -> 45.1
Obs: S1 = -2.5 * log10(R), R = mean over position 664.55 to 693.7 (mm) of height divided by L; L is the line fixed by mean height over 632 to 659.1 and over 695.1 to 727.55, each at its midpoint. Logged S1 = 0.35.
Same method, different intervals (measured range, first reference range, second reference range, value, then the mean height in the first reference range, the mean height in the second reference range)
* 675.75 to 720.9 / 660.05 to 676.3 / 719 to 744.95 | 0.09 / 39.2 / 43.4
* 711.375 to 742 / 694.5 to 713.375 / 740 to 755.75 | 0.09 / 43.5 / 48.6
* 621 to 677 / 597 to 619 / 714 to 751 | -0.13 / 38.6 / 43.8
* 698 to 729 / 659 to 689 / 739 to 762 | -0.02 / 34.7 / 48.8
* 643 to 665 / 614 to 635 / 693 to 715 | -0.14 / 42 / 43.2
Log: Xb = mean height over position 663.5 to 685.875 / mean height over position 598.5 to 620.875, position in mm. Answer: 0.85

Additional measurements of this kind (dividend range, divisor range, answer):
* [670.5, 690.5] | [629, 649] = 0.60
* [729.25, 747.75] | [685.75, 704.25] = 1.08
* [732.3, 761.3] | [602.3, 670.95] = 1.09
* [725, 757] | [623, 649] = 0.96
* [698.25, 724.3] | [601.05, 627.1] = 1.12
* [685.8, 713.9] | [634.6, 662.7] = 0.85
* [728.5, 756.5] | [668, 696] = 1.42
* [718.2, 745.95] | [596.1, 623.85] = 1.12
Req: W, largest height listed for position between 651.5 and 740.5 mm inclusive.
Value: 51.82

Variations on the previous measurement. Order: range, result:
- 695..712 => 51.44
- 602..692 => 54.15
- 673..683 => 33.82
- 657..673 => 48.35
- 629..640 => 53.82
